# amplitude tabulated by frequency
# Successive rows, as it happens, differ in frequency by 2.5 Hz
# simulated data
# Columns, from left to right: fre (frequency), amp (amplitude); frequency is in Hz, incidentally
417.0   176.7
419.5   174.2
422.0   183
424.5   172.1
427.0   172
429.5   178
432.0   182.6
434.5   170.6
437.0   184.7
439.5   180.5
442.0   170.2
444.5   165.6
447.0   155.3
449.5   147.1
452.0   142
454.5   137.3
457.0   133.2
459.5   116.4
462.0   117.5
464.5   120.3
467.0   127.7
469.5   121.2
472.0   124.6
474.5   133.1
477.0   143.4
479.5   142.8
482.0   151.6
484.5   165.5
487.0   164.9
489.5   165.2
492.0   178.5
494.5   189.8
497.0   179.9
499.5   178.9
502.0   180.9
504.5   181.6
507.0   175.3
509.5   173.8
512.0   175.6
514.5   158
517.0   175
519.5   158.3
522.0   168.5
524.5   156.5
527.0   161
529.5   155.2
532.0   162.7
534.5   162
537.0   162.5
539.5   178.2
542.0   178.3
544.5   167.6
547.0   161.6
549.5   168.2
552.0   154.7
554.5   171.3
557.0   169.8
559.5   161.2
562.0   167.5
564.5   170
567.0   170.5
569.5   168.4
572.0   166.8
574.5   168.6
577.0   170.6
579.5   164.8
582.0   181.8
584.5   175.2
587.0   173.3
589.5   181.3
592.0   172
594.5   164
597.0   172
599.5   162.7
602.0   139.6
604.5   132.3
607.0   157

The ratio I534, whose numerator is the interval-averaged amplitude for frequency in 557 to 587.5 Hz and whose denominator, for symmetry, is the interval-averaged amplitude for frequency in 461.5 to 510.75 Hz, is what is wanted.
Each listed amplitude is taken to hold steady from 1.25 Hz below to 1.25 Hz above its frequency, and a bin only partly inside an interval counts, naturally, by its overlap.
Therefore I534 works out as 1.09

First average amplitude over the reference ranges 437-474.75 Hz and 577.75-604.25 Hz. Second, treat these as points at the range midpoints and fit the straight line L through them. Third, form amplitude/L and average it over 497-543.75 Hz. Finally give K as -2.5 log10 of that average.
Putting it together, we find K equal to -0.11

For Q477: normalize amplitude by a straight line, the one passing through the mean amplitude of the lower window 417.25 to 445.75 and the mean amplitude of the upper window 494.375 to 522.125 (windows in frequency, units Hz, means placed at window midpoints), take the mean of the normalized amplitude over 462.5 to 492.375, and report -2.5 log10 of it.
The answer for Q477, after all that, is 0.22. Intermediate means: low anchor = 176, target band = 143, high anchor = 174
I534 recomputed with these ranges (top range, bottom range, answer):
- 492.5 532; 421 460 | 1.05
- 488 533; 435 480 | 1.20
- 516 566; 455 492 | 1.19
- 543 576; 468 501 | 1.06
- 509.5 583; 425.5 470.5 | 1.10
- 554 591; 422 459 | 1.05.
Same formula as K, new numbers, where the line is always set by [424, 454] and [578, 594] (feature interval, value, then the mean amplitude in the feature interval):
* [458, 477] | 0.33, 124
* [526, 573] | 0.04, 166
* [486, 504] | -0.04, 177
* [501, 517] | -0.02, 174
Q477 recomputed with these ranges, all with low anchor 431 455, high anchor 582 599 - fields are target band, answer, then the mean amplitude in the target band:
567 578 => 0.02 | 169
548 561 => 0.04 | 165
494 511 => -0.07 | 180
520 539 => 0.05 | 162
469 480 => 0.24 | 133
